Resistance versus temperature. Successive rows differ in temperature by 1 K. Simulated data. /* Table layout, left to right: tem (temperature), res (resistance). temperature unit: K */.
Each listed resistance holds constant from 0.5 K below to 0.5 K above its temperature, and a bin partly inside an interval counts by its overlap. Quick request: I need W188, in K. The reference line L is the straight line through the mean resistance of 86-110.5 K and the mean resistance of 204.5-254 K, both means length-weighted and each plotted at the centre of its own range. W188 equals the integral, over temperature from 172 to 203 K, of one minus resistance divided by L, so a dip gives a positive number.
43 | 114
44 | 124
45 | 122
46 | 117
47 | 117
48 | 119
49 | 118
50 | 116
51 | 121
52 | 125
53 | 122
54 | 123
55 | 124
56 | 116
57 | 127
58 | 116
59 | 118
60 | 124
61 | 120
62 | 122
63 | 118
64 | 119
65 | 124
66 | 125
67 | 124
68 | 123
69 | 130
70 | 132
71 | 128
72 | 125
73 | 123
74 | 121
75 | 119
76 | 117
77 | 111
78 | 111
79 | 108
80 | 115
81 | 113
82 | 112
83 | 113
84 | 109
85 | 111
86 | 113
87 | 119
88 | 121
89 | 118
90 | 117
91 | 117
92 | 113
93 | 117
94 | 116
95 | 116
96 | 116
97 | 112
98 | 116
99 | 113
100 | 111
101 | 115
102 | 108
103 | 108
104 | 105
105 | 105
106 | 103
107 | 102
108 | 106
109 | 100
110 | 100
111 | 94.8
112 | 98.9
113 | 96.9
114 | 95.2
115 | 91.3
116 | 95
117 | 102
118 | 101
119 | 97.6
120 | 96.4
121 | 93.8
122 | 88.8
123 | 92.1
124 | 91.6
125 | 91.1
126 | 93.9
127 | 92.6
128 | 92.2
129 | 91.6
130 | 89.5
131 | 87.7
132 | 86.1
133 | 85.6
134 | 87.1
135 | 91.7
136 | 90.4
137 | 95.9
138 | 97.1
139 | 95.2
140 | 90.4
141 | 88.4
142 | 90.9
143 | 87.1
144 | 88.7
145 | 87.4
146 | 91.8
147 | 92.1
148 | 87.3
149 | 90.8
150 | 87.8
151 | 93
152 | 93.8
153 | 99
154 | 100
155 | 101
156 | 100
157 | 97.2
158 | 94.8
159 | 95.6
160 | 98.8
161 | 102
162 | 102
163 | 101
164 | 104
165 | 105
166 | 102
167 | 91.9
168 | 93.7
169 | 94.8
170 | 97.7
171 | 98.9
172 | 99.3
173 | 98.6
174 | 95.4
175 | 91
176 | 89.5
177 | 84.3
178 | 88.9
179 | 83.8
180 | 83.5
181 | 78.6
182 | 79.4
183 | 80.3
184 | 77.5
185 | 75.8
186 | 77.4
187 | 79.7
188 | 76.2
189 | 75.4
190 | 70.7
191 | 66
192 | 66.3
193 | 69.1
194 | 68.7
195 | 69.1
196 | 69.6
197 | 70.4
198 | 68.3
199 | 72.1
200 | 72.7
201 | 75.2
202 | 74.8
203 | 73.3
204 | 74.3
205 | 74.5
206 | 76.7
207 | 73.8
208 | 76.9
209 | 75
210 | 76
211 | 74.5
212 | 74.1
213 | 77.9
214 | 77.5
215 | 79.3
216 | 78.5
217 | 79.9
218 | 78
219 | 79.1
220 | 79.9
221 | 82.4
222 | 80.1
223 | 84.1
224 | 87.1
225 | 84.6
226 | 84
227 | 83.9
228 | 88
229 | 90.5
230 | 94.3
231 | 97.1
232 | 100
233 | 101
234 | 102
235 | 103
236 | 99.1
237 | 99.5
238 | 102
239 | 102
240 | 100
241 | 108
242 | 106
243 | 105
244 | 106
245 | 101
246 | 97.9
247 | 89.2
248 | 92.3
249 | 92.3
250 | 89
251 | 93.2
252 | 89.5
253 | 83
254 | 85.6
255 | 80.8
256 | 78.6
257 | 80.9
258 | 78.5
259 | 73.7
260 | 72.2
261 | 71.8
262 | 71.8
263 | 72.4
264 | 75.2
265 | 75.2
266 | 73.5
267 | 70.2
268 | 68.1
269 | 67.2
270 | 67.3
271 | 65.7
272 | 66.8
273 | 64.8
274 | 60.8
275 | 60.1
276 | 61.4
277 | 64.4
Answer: 5.9 K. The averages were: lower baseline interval 111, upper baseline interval 88.7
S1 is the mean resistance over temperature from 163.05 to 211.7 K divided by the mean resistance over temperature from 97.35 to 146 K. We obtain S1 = 0.84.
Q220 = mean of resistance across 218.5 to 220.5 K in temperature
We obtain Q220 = 79.5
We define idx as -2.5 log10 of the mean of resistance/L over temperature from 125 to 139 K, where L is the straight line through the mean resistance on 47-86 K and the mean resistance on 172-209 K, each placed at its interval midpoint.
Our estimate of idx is 0.07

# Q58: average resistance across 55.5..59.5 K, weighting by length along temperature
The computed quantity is 119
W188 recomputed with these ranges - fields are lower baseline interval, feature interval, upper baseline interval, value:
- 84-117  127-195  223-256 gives 8.7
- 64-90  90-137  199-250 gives 4.5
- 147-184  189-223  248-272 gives 4.7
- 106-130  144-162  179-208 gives -1.9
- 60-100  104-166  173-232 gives 3.1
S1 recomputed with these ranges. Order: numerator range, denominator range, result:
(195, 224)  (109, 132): 0.81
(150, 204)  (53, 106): 0.73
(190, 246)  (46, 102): 0.71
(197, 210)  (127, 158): 0.80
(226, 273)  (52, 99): 0.73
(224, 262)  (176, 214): 1.22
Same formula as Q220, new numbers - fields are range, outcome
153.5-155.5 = 100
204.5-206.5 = 75.6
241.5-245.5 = 104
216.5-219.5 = 79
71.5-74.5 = 123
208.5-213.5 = 75.5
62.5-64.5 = 118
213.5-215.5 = 78.4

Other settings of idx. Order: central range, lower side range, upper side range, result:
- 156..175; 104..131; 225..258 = -0.03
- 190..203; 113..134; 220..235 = 0.28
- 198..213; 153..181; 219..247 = 0.27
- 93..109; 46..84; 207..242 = 0.02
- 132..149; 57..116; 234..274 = 0.16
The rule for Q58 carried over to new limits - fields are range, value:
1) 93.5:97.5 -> 115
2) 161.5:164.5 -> 102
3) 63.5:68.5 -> 123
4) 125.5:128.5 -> 92.9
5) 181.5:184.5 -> 79.1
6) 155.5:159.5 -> 96.9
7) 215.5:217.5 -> 79.2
